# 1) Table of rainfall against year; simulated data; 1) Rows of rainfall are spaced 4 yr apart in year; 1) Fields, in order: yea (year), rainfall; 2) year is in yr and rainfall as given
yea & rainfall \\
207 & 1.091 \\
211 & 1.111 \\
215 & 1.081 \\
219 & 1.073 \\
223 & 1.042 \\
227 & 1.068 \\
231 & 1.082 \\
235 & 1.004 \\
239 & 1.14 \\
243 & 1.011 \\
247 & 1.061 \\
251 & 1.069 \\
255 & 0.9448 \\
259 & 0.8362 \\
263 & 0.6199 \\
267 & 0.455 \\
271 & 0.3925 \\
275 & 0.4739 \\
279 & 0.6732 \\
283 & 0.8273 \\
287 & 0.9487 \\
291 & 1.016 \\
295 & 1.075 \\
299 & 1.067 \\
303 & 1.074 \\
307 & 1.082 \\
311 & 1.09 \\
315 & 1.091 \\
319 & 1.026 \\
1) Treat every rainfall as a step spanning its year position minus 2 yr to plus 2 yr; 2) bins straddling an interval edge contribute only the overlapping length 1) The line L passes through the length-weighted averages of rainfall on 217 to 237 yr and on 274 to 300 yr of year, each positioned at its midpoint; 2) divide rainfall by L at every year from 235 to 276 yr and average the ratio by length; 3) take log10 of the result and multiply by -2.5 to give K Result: 0.195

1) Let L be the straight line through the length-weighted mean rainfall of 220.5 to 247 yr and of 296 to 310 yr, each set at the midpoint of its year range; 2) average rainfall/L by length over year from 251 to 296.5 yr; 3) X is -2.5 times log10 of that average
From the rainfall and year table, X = 0.37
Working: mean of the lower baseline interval 1.06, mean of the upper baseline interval 1.08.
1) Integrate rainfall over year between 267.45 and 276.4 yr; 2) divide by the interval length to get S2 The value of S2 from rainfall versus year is 0.434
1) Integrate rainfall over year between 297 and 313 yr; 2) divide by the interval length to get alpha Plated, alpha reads 1.08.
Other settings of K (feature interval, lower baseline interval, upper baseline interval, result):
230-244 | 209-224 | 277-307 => -0.01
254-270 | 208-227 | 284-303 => 0.47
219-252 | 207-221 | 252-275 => -0.19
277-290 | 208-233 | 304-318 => 0.28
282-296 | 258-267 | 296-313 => -0.05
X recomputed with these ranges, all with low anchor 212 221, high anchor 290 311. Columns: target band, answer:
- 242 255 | 0.043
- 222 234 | 0.018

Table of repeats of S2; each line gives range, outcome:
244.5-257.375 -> 1.02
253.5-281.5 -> 0.626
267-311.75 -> 0.859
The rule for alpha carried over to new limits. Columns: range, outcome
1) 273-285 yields 0.658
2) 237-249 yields 1.07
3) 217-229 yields 1.06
